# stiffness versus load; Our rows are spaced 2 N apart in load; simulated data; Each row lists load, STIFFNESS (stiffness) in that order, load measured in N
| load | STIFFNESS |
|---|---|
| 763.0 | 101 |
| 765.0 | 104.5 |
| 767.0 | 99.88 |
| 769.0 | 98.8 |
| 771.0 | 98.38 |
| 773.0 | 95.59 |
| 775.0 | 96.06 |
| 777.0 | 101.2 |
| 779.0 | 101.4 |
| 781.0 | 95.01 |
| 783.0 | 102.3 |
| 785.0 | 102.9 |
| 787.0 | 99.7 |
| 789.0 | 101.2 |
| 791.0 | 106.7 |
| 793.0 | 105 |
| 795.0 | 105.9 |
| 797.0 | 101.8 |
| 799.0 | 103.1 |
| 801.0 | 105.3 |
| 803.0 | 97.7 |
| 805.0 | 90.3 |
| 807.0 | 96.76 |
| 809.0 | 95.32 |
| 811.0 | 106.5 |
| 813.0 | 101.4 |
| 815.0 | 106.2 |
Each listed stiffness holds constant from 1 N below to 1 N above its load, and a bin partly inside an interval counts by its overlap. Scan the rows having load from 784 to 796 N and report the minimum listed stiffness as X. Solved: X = 99.7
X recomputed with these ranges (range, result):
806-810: 95.32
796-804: 97.7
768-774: 95.59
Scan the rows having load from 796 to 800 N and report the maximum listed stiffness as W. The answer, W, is 103.1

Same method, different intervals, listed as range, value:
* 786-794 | 106.7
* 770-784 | 102.3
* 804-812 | 106.5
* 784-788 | 102.9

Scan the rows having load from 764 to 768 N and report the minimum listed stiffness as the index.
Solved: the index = 99.88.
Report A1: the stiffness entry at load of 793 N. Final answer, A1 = 105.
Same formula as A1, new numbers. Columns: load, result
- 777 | 101.2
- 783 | 102.3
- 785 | 102.9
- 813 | 101.4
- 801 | 105.3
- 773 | 95.59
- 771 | 98.38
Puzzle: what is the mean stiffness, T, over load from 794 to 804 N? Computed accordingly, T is 103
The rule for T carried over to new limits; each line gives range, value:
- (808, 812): 101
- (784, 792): 103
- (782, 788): 102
